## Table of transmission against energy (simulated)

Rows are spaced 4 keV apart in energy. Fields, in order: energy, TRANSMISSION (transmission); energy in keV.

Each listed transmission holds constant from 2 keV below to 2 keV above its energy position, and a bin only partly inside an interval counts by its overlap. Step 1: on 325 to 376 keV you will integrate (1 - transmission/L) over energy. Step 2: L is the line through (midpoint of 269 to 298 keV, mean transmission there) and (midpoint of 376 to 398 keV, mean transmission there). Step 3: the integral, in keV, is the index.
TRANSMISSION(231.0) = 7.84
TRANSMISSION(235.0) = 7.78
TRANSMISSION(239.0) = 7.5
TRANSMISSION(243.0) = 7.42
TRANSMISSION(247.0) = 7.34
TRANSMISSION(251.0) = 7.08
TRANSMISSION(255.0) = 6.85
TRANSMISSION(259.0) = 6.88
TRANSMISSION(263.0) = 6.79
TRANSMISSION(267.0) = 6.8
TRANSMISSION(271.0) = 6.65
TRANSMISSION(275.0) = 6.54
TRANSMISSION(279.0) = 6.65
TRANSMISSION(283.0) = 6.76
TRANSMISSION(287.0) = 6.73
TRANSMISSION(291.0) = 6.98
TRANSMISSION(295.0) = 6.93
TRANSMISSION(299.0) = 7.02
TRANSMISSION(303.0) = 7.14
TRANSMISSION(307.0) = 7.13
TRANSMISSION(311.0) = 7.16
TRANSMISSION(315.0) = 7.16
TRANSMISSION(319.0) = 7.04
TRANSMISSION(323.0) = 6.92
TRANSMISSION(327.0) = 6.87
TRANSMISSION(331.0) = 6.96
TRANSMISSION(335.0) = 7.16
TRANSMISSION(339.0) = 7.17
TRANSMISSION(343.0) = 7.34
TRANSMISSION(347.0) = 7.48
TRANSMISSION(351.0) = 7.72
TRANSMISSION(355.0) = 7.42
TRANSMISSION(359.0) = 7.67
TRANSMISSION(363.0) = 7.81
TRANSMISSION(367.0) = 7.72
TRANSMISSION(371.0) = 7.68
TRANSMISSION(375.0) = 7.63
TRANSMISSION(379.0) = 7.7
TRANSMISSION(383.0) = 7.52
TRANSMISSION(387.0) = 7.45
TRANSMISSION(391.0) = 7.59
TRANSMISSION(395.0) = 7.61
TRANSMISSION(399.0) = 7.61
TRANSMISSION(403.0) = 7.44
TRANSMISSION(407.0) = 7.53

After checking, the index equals -1.0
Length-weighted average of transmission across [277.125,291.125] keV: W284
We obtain 6.75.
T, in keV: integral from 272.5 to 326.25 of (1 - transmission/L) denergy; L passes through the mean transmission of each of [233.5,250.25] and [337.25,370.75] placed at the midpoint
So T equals 4.15 keV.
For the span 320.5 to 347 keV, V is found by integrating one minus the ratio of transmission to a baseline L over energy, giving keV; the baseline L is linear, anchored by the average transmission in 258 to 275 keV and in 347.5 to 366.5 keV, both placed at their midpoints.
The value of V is 1.1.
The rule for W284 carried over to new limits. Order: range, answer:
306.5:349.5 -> 7.13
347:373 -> 7.66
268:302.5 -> 6.8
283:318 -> 7.02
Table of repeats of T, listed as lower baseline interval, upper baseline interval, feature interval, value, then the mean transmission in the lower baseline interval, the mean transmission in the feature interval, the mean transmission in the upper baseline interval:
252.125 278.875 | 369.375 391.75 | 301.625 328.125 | 0.2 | 6.76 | 7.06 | 7.59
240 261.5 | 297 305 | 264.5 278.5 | 0.9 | 7.12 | 6.67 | 7.08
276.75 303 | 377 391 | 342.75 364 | -0.7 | 6.86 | 7.58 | 7.56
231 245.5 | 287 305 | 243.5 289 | 2.9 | 7.6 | 6.84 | 6.99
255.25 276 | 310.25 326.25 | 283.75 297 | 0.0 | 6.75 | 6.87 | 7.05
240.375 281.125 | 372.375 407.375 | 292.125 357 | 0.7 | 6.91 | 7.16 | 7.57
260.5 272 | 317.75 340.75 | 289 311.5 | -0.5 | 6.76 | 7.05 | 7.02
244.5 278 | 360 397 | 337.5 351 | 0.0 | 6.87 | 7.39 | 7.64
